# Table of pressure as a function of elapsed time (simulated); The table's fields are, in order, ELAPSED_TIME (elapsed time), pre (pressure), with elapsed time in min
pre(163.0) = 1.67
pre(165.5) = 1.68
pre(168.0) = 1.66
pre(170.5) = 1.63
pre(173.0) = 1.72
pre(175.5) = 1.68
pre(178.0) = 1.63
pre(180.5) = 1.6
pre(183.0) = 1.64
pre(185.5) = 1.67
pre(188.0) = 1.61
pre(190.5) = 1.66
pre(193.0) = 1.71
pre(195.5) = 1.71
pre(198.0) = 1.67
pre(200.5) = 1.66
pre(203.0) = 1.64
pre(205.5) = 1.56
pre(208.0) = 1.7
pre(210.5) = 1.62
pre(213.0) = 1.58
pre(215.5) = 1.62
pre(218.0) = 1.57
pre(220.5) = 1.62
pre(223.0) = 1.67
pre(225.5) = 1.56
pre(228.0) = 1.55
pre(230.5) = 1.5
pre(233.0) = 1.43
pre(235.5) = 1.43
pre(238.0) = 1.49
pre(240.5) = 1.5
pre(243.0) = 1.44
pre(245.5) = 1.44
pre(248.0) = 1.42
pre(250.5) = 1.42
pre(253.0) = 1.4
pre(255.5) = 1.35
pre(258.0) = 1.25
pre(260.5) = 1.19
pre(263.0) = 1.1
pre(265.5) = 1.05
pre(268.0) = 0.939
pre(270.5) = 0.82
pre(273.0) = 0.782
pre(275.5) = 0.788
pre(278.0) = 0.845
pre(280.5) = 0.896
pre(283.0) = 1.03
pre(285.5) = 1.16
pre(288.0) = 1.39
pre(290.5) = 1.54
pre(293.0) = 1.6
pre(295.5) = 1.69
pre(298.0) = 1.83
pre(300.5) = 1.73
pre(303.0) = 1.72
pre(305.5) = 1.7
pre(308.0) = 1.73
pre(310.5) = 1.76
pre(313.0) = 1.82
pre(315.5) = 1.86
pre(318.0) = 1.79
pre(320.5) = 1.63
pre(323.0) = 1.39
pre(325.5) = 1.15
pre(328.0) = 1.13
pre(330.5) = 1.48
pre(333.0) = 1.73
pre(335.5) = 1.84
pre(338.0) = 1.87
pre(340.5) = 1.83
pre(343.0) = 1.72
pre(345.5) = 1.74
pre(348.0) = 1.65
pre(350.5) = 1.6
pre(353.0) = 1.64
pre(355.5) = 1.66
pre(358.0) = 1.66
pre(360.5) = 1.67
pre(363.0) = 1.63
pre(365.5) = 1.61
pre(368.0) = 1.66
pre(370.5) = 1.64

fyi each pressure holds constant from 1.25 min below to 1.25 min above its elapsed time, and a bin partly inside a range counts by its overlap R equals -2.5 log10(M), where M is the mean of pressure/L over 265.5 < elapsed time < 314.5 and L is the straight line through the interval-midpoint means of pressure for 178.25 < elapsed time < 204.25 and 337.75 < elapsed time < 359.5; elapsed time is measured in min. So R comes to 0.240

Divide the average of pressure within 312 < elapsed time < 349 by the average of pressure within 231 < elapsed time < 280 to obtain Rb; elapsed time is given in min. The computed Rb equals 1.4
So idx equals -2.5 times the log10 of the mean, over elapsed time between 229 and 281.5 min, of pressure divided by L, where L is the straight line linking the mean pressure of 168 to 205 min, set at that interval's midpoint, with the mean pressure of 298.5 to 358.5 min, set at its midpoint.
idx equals 0.34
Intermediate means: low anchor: 1.66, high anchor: 1.66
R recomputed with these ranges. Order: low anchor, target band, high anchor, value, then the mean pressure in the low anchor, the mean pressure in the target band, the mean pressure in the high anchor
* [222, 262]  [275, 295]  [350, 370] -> 0.26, 1.44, 1.19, 1.64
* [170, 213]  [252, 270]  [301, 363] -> 0.38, 1.65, 1.16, 1.66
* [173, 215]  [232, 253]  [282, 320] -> 0.14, 1.65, 1.44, 1.63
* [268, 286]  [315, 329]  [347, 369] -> -0.14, 0.895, 1.48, 1.64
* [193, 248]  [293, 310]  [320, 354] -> -0.09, 1.57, 1.72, 1.6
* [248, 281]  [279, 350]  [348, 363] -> -0.14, 1.08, 1.58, 1.64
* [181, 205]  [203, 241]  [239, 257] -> -0.02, 1.66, 1.56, 1.42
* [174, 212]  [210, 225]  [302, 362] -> 0.03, 1.65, 1.61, 1.66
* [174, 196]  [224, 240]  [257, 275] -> -0.17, 1.66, 1.5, 1.01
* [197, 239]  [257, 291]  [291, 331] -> 0.47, 1.58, 1.04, 1.63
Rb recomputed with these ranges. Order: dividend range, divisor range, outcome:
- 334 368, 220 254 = 1.14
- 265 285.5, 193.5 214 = 0.55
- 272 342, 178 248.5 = 0.94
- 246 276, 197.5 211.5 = 0.70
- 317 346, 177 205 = 0.97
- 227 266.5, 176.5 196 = 0.83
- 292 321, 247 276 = 1.54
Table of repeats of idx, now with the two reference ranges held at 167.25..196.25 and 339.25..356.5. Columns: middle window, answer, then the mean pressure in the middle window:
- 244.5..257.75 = 0.198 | 1.39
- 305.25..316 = -0.057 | 1.77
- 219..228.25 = 0.042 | 1.6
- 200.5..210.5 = 0.019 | 1.64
